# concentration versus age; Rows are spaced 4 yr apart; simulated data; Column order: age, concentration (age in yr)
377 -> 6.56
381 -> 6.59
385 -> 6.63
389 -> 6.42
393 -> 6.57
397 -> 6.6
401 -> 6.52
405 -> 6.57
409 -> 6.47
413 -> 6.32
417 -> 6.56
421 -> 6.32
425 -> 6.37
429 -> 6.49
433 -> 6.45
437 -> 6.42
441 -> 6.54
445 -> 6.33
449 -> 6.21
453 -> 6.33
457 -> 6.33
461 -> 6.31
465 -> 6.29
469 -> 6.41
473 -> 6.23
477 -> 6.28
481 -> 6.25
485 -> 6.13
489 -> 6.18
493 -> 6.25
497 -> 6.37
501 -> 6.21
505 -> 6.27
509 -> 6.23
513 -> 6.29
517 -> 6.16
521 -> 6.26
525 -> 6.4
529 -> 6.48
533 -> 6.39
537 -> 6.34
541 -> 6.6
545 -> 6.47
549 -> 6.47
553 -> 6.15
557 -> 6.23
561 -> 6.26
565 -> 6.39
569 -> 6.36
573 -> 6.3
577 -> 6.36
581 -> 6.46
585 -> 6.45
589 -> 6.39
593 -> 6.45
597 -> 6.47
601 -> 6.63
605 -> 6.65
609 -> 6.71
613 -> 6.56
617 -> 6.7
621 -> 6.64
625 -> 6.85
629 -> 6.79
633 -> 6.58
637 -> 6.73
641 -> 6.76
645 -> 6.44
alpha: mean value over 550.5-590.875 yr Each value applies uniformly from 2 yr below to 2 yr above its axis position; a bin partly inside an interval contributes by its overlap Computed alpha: 6.34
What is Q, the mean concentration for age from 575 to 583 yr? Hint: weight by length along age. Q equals 6.41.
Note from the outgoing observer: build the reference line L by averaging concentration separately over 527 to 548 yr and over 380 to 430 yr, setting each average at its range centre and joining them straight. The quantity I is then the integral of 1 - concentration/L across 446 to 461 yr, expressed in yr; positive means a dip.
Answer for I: 0.4 yr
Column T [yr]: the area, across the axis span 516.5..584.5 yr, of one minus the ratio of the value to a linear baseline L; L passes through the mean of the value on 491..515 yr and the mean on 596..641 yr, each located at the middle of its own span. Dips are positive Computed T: 0.75 yr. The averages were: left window 6.27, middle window 6.36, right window 6.67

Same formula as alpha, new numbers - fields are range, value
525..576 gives 6.37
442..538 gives 6.29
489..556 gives 6.33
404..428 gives 6.43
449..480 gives 6.3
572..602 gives 6.44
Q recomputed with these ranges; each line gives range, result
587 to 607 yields 6.52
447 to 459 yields 6.29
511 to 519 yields 6.22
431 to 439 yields 6.44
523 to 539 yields 6.4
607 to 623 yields 6.65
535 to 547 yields 6.47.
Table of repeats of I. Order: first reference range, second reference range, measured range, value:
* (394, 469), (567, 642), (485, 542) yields 1.6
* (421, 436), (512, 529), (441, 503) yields 0.8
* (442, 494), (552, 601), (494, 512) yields 0.1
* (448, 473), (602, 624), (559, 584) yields 0.8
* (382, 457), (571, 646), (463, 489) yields 0.9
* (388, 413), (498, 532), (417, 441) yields 0.1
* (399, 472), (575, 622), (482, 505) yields 0.8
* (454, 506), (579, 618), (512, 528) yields 0.2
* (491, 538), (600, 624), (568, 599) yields 0.7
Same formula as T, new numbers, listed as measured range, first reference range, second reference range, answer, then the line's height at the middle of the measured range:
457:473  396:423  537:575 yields 0.27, 6.43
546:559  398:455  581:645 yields 0.50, 6.55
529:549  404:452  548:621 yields -0.05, 6.44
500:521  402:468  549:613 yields 0.57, 6.41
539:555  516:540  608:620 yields 0.00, 6.42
